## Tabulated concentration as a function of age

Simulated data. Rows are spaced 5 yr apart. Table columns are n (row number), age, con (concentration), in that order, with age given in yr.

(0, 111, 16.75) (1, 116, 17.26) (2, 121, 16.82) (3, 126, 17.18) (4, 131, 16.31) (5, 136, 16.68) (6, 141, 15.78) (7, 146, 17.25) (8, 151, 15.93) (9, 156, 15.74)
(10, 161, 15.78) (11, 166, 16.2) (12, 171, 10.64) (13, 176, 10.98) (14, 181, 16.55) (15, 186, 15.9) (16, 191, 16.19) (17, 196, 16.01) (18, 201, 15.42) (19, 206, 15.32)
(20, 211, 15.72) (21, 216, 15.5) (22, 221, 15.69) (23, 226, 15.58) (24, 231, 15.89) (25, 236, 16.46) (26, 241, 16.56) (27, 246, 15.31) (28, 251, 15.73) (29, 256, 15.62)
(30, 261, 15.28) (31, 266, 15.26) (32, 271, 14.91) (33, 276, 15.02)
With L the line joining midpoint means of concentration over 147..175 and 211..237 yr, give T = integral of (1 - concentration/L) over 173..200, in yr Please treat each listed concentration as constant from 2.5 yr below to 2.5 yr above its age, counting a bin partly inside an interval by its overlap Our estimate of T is 0.2 yr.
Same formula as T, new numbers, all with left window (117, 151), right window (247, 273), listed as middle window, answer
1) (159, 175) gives 2.4 yr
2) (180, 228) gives 0.5 yr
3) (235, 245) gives -0.5 yr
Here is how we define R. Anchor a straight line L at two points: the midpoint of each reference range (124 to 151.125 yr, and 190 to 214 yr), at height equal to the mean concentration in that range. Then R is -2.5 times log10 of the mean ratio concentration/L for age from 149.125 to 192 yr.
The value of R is 0.09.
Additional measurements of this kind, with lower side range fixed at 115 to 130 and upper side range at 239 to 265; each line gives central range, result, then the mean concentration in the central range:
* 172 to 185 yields 0.20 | 13.7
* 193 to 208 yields 0.04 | 15.6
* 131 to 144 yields 0.04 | 16.3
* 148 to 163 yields 0.05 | 15.9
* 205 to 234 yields 0.02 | 15.6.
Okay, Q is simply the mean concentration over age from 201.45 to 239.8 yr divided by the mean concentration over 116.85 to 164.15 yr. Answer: 0.96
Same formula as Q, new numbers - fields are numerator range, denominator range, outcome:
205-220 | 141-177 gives 1.05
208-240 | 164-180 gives 1.23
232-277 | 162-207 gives 1.05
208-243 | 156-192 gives 1.09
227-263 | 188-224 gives 1.01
